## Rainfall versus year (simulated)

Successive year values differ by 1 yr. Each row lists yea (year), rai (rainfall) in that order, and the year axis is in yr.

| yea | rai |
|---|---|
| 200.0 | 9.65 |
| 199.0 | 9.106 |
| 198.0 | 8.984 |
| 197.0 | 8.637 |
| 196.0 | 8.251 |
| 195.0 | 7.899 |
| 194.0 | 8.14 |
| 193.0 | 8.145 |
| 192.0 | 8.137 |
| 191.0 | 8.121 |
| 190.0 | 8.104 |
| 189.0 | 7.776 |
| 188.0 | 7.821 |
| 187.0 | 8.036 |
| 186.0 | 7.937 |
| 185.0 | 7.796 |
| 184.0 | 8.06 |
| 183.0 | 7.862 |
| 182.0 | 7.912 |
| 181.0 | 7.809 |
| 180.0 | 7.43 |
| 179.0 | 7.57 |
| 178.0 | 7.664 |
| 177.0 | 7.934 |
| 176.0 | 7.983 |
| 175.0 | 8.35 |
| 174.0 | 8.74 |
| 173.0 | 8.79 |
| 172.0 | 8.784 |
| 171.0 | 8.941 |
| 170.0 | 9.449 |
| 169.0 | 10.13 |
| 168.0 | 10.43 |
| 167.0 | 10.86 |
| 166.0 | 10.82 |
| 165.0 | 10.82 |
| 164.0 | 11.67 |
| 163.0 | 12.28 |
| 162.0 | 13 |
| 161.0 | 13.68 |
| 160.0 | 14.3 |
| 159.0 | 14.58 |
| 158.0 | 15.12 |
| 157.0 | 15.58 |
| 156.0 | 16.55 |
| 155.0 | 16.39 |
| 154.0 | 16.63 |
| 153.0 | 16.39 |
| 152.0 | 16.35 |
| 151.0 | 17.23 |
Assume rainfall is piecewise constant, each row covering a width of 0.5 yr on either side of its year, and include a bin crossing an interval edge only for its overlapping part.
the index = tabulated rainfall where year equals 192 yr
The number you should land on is 8.137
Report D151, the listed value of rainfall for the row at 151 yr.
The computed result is 17.23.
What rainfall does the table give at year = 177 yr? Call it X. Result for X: 7.934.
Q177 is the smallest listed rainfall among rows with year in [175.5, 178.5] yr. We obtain 7.664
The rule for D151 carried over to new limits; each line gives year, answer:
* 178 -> 7.664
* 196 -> 8.251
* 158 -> 15.12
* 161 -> 13.68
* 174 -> 8.74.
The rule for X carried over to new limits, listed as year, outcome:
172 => 8.784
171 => 8.941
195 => 7.899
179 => 7.57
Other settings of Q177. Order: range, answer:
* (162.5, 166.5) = 10.82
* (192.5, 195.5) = 7.899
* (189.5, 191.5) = 8.104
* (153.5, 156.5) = 16.39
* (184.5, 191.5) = 7.776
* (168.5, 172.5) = 8.784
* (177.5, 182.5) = 7.43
